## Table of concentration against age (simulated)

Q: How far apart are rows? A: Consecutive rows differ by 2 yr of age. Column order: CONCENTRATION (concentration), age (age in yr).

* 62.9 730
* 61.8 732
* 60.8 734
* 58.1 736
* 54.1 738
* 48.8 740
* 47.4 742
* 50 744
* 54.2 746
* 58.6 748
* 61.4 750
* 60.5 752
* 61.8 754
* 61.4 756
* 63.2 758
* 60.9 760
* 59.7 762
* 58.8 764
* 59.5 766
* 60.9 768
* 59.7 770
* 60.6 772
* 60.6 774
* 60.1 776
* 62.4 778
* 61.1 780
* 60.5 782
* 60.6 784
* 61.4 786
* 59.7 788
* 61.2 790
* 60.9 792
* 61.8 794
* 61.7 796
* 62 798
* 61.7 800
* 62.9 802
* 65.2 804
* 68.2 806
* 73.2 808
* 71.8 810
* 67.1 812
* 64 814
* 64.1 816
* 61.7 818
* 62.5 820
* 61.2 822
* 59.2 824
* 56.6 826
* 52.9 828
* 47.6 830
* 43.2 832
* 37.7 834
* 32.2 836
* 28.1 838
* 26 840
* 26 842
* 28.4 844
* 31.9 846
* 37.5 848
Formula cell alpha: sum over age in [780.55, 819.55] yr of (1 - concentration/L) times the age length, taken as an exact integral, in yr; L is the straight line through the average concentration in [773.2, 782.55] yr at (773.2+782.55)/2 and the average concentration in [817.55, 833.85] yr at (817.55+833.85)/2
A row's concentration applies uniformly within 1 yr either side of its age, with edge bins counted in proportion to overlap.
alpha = -3.9 yr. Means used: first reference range 61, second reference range 54.5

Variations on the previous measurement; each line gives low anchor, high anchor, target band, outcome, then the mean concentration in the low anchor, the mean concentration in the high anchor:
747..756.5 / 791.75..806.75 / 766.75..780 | 0.23 yr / 60.7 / 63.1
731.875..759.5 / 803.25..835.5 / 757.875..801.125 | -1.97 yr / 57.2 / 59.3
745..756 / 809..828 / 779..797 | 0.06 yr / 59.5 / 62.6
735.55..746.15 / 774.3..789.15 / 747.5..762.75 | -1.73 yr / 51.6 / 60.8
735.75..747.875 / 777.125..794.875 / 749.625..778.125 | -2.09 yr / 52.2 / 61.1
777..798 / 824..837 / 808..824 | -4.24 yr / 61.2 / 46.1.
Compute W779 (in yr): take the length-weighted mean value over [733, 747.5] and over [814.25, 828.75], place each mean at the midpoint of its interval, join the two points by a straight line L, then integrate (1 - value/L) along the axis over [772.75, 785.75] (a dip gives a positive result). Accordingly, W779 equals -1.0 yr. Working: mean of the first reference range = 53.5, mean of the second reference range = 60.1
